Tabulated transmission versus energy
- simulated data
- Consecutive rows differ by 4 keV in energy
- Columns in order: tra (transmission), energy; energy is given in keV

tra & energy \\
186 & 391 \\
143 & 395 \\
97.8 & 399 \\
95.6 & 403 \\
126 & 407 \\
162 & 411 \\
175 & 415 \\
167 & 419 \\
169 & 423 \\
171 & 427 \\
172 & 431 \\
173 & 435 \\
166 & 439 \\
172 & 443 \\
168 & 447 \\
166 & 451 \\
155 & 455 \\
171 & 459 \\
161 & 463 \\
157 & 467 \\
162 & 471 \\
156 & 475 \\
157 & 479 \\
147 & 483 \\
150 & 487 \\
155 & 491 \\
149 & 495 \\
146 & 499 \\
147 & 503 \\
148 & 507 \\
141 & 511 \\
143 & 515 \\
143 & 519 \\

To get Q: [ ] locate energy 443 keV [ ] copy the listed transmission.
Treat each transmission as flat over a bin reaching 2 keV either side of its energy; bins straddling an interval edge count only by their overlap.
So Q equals 172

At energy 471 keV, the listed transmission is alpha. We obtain 162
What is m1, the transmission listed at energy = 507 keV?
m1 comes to 148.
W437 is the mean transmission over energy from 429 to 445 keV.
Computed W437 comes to 171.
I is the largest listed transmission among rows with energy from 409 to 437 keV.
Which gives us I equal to 175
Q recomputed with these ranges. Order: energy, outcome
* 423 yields 169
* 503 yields 147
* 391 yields 186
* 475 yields 156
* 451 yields 166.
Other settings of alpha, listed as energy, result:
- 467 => 157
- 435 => 173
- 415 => 175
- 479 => 157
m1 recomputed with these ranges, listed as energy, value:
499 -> 146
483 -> 147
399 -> 97.8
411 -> 162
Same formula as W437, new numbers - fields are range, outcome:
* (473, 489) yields 152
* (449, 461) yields 164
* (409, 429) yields 169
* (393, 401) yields 120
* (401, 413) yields 128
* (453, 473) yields 161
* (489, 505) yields 149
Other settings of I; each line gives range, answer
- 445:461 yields 171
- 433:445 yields 173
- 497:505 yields 147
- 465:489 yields 162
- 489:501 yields 155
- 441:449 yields 172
